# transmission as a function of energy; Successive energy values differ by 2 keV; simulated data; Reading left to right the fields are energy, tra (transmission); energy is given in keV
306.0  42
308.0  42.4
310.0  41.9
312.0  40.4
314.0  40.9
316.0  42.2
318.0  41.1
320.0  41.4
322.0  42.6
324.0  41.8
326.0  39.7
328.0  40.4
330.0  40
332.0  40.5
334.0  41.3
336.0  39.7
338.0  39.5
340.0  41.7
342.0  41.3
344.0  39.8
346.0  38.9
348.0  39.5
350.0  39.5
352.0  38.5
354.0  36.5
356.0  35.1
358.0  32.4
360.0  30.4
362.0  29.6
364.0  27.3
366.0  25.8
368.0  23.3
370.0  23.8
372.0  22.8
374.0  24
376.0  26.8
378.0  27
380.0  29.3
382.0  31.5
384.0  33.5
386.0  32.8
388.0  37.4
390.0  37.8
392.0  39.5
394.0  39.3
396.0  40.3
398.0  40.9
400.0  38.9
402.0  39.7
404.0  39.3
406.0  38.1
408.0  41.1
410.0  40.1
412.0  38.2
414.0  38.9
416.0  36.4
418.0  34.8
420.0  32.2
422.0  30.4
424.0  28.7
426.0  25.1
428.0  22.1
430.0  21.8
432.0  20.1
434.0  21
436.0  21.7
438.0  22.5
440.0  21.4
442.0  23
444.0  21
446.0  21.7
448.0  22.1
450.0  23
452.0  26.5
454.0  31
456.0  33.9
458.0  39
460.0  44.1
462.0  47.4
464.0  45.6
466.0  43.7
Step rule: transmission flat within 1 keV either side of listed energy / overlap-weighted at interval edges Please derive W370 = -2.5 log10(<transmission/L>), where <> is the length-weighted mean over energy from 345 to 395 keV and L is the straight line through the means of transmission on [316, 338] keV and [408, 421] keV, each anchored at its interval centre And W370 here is 0.212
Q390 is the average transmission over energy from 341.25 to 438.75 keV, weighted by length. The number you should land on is 32.6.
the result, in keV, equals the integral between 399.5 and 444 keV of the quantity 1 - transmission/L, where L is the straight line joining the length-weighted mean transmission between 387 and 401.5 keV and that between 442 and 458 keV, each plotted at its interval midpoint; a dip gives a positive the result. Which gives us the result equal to 3.8 keV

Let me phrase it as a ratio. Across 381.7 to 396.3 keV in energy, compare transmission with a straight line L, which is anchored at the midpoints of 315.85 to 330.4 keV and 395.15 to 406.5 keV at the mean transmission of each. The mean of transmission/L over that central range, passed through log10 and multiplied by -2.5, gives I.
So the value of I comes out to 0.09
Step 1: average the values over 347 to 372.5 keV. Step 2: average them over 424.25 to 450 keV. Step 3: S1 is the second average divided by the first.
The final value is 0.71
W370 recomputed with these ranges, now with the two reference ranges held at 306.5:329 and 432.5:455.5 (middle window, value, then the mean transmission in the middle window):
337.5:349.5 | -0.07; 40.1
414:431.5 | -0.11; 29.3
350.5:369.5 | 0.14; 31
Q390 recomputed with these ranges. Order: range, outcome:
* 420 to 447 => 23.5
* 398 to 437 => 32.3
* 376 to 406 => 36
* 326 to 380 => 34.1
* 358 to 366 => 29.1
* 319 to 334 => 40.9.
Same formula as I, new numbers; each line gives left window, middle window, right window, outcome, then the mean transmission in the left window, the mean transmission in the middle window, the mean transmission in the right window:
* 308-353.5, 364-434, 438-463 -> 0.060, 40.6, 32.2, 29.2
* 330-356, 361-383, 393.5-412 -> 0.438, 39.6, 26.5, 39.7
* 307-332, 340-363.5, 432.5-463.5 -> 0.042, 41.2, 36.5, 28.1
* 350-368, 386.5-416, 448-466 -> -0.162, 31.9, 39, 35.9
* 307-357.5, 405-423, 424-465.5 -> -0.172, 40.2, 36.7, 27.9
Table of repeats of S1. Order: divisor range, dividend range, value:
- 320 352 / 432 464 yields 0.70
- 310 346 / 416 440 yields 0.63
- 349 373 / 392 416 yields 1.30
